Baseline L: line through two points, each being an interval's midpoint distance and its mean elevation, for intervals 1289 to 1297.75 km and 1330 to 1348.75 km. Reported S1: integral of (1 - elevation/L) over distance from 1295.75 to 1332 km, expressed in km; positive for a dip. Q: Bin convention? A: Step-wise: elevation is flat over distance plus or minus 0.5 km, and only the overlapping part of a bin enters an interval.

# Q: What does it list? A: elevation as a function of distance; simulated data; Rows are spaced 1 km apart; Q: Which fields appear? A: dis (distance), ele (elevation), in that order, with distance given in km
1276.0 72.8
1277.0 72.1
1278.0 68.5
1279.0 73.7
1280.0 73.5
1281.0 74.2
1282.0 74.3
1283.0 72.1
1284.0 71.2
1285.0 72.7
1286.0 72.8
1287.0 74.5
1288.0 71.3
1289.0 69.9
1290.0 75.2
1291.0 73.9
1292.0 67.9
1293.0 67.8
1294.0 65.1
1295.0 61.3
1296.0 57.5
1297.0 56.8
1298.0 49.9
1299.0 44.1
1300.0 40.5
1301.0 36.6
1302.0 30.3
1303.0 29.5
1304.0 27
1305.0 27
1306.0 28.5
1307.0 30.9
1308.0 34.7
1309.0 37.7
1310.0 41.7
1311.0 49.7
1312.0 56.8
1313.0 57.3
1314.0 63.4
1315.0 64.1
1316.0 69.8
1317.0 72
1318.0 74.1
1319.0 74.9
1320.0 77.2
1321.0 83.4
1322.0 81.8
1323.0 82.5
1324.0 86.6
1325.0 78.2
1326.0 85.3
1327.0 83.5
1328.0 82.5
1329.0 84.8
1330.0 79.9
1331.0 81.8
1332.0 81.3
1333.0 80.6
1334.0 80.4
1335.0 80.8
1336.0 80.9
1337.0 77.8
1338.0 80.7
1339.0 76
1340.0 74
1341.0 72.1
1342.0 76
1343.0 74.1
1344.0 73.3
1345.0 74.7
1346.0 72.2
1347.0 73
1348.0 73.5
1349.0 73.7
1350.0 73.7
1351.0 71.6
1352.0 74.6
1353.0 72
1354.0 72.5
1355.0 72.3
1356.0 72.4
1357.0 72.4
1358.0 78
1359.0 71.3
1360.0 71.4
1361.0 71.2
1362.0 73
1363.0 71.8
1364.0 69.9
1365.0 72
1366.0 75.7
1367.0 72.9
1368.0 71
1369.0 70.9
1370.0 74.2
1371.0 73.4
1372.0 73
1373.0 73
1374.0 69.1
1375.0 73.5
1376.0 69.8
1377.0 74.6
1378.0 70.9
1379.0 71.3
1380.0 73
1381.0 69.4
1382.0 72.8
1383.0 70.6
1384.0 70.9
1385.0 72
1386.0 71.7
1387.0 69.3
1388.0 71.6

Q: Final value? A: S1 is 5.81 km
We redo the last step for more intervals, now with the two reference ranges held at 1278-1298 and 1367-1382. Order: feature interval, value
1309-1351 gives -2.1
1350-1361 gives -0.2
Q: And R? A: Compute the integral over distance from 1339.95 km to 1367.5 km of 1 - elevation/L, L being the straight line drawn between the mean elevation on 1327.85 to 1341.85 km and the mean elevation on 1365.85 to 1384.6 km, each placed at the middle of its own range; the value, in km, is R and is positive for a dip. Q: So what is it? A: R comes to 1.1 km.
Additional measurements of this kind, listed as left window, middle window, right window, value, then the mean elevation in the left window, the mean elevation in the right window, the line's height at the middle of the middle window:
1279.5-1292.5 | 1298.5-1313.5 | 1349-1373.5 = 7.1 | 72.6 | 72.7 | 72.6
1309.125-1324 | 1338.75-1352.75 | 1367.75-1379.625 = -0.8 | 67.6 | 72.1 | 69.9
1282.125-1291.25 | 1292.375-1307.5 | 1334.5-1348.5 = 6.1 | 72.7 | 75.6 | 73.4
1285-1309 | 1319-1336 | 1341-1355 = -4.5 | 52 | 73.4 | 64.8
